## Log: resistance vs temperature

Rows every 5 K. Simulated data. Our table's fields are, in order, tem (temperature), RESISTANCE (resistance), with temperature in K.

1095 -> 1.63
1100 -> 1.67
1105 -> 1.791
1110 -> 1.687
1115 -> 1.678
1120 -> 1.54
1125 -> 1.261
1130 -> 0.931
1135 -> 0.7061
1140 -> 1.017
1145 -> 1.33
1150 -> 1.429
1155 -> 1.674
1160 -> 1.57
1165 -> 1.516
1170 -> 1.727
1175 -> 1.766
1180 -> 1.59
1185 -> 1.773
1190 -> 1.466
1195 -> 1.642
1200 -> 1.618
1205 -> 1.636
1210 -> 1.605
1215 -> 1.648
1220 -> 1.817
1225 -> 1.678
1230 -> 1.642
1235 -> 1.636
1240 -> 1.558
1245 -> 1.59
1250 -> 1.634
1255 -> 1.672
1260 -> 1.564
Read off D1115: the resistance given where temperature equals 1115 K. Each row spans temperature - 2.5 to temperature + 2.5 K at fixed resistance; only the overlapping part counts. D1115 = 1.678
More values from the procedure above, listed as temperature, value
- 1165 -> 1.516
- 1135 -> 0.7061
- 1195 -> 1.642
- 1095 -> 1.63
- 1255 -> 1.672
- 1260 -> 1.564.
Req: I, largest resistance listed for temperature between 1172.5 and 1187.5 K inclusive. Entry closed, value 1.773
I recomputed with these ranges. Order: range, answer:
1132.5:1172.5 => 1.727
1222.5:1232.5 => 1.678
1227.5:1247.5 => 1.642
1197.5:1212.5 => 1.636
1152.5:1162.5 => 1.674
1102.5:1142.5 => 1.791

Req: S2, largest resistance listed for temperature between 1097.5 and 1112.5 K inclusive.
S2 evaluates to 1.791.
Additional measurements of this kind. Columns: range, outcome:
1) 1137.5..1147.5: 1.33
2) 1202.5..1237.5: 1.817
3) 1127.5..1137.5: 0.931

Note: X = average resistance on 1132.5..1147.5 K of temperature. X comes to 1.02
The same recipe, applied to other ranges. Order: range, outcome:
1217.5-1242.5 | 1.67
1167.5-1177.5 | 1.75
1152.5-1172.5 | 1.62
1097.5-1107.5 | 1.73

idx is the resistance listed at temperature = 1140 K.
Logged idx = 1.017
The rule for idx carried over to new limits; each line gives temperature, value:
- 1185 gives 1.773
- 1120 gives 1.54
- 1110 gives 1.687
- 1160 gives 1.57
